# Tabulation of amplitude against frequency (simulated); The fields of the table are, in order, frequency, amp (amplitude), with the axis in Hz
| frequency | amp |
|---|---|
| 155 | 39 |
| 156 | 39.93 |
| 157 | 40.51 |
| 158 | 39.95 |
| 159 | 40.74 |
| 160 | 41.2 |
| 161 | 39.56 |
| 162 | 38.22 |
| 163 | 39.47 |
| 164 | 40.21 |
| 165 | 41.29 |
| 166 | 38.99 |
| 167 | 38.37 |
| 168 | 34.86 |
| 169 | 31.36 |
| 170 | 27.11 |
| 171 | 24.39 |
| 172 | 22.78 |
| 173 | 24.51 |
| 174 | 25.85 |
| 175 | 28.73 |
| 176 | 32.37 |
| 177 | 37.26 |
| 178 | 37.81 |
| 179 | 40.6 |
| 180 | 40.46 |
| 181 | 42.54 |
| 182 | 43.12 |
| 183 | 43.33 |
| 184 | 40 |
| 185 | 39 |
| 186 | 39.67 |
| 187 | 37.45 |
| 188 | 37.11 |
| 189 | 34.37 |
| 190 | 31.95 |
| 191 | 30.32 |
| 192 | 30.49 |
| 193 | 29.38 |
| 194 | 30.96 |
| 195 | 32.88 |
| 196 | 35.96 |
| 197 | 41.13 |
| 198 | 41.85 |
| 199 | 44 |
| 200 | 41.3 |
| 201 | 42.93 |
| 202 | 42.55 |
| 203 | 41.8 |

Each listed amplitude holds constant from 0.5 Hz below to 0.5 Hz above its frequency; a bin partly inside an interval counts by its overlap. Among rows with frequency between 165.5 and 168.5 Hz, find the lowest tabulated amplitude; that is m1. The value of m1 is 34.86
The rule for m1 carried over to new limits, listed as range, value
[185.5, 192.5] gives 30.32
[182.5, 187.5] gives 37.45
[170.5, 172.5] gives 22.78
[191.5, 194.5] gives 29.38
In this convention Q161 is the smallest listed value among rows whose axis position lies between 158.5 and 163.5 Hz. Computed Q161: 38.22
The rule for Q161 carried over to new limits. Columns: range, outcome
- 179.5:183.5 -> 40.46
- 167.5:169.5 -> 31.36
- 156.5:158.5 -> 39.95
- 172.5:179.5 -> 24.51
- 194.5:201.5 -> 32.88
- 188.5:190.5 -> 31.95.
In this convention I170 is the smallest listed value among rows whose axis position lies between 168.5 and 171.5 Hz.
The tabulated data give 24.39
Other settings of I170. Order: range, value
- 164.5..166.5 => 38.99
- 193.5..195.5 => 30.96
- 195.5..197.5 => 35.96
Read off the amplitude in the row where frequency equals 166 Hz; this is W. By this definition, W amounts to 38.99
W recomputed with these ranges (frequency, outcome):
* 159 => 40.74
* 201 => 42.93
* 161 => 39.56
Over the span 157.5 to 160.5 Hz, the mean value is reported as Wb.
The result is 40.6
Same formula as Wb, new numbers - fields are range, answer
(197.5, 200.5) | 42.4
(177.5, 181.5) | 40.4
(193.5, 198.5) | 36.6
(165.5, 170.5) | 34.1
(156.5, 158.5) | 40.2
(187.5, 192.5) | 32.8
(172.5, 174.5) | 25.2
